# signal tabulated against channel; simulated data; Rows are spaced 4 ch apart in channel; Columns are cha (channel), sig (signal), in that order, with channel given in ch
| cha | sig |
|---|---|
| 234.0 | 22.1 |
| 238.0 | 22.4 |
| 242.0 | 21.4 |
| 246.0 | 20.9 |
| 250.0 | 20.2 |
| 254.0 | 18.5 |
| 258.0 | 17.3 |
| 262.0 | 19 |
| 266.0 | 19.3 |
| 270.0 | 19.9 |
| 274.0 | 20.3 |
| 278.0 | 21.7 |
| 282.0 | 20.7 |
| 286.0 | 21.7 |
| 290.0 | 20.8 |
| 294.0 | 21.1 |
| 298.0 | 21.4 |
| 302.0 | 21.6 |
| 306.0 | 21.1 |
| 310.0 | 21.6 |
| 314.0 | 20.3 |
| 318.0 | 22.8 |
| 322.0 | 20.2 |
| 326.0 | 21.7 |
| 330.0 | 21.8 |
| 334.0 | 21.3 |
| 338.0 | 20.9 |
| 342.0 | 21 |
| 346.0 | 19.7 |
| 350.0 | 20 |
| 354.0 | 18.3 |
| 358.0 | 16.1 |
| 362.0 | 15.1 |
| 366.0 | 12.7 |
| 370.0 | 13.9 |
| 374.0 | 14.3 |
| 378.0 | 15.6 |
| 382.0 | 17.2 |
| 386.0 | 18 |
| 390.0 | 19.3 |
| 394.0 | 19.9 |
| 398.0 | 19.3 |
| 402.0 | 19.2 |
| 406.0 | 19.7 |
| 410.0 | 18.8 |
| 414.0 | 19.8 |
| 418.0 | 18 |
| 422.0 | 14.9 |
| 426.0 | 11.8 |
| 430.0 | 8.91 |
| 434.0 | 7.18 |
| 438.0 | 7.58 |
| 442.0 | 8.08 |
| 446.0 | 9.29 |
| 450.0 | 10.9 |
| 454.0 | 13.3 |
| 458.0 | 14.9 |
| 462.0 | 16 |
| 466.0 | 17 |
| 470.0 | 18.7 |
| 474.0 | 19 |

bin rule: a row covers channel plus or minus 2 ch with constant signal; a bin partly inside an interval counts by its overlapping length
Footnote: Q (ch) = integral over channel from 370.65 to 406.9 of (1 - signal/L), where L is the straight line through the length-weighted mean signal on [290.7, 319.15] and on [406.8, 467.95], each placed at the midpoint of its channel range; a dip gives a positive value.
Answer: -3.91 ch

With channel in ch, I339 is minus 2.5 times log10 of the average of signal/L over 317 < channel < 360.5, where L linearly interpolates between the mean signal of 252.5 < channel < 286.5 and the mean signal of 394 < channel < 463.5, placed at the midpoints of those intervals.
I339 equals -0.17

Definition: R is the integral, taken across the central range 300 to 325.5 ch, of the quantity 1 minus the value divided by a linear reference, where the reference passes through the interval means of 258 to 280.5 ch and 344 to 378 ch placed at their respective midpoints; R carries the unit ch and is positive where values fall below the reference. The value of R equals -4.5 ch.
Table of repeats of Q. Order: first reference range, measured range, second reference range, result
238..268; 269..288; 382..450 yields -2.0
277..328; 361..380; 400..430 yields 4.4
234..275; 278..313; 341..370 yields -4.4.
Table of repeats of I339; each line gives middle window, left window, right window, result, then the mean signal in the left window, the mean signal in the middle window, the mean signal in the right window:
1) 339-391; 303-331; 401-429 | 0.13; 21.3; 17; 17.1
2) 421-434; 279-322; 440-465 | 0.26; 21.3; 10.9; 12.3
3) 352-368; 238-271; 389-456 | 0.06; 19.7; 15.6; 14.4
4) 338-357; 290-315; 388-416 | 0.04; 21.2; 19.7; 19.4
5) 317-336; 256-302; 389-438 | -0.15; 20.3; 21.5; 16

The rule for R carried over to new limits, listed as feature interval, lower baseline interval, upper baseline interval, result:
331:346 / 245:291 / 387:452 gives -3.0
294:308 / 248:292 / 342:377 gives -1.9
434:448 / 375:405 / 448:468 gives 6.6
